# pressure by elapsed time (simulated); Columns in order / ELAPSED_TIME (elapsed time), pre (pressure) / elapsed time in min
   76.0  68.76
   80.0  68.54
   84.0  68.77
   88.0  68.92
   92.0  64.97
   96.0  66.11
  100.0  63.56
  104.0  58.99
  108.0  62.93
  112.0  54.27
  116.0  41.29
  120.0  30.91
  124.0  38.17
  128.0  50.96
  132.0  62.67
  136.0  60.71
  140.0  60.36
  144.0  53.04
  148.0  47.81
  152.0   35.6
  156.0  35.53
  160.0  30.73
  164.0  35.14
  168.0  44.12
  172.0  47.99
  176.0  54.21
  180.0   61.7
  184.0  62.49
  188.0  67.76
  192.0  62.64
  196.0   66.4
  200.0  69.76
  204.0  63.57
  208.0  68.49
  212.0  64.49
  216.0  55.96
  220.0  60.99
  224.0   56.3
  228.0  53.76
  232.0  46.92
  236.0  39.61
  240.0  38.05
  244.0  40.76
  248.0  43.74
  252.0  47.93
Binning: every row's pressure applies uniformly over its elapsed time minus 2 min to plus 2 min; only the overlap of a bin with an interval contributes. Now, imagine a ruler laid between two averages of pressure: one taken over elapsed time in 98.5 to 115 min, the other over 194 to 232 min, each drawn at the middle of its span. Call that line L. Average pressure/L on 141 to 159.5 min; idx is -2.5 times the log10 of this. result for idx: 0.36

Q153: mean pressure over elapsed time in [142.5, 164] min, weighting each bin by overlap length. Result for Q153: 39.7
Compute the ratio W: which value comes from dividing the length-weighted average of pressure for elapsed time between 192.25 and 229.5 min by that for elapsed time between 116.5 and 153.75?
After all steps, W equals 1.3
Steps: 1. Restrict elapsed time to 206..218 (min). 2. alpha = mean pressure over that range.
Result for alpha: 63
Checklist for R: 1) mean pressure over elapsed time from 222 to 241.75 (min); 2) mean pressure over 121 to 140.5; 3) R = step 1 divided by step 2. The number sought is 0.89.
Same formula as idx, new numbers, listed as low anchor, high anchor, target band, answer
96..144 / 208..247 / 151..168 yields 0.44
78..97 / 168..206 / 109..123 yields 0.45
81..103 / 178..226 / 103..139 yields 0.27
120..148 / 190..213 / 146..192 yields 0.23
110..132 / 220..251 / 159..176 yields 0.10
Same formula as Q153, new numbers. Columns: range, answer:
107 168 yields 46.3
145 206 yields 52.4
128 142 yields 59.8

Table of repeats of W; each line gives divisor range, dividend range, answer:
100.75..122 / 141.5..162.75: 0.81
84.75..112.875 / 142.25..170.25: 0.63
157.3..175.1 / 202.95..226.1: 1.53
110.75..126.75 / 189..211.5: 1.61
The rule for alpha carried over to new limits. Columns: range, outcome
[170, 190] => 58.8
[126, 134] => 56.8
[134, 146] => 58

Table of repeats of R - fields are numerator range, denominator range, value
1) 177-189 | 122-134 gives 1.24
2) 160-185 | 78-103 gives 0.73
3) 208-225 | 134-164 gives 1.33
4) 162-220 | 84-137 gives 1.05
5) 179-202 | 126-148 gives 1.15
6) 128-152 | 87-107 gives 0.85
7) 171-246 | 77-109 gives 0.87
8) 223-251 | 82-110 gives 0.70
